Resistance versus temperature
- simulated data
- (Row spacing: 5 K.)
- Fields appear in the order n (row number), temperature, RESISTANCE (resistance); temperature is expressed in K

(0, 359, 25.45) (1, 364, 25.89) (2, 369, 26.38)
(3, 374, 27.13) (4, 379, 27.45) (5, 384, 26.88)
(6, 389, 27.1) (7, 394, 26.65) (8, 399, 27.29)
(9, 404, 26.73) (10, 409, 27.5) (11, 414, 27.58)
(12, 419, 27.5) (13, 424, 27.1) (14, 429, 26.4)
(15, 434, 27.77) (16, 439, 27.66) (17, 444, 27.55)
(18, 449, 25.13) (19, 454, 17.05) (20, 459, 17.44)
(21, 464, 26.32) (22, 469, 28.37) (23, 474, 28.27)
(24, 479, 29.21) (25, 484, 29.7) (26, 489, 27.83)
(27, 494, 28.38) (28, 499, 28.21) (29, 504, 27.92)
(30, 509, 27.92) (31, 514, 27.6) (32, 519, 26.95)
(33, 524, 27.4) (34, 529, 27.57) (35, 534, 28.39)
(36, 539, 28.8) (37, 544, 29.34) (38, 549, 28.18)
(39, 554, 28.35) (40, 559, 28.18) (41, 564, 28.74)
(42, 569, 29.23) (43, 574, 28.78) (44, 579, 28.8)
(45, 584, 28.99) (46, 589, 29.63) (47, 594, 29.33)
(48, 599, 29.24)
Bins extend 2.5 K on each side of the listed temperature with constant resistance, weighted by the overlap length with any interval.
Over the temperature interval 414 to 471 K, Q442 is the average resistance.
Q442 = 25.4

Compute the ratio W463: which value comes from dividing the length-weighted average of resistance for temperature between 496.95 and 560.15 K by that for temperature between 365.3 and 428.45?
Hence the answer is 1.0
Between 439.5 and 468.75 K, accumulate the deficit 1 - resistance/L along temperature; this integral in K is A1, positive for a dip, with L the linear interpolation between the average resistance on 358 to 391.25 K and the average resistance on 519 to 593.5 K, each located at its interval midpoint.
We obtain 4.3 K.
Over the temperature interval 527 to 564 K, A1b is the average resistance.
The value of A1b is 28.4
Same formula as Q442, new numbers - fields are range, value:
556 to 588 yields 28.8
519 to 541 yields 27.9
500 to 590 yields 28.4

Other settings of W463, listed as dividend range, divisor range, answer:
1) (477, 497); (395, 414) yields 1.06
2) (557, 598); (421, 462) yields 1.18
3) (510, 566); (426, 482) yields 1.10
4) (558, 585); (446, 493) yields 1.13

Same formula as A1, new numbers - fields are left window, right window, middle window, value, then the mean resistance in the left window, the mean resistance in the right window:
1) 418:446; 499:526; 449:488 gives 3.08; 27.3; 27.6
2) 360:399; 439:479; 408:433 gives -1.43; 26.8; 24.8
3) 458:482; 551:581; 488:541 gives -0.74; 26.5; 28.7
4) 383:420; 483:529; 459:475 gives 0.94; 27.2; 27.9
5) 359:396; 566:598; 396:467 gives 4.28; 26.7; 29.1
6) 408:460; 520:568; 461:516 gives -2.40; 25.5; 28.3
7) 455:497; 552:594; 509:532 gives 0.15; 26.6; 28.9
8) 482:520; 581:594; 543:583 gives 0.37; 28.1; 29.3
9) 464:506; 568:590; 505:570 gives 1.29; 28.4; 29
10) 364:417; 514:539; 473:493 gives -0.93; 27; 27.7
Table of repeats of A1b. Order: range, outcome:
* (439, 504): 26.2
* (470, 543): 28.2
